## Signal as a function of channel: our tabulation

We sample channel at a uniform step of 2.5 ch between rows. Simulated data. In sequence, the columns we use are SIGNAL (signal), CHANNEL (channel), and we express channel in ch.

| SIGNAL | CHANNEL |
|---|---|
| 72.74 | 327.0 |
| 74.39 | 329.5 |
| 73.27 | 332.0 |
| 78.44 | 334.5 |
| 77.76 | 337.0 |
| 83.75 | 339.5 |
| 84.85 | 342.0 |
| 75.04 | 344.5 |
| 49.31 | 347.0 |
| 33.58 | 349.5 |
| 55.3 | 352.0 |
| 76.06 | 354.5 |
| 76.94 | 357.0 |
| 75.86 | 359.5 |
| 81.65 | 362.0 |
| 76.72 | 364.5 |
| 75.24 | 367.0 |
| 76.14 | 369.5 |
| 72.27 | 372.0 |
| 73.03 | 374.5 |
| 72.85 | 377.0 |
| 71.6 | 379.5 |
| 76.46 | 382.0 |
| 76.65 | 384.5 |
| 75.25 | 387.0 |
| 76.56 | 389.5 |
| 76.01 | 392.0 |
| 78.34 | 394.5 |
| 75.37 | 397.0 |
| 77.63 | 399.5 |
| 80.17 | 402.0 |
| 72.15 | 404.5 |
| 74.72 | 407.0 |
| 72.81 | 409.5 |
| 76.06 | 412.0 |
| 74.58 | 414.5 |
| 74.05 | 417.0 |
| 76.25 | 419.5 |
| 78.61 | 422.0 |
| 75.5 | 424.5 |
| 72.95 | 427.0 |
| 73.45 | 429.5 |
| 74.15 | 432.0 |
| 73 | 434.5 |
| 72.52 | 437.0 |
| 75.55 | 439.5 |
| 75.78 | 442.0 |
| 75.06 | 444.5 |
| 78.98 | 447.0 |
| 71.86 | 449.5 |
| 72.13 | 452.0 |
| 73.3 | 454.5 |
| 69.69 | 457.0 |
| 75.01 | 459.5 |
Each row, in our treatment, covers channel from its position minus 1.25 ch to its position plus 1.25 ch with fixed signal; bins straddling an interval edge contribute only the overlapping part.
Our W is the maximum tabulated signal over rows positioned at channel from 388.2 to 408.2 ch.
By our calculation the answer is 80.17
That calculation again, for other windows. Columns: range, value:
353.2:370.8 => 81.65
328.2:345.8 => 84.85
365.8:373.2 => 76.14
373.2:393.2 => 76.65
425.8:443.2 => 75.78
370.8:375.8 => 73.03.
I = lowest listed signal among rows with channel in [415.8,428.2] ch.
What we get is 72.95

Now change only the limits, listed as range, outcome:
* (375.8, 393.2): 71.6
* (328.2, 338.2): 73.27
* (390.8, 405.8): 72.15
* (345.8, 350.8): 33.58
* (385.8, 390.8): 75.25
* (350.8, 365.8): 55.3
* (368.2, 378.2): 72.27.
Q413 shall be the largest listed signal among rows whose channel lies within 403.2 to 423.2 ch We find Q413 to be 78.61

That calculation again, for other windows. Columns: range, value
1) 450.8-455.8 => 73.3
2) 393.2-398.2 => 78.34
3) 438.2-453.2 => 78.98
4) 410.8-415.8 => 76.06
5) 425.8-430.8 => 73.45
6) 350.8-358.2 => 76.94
